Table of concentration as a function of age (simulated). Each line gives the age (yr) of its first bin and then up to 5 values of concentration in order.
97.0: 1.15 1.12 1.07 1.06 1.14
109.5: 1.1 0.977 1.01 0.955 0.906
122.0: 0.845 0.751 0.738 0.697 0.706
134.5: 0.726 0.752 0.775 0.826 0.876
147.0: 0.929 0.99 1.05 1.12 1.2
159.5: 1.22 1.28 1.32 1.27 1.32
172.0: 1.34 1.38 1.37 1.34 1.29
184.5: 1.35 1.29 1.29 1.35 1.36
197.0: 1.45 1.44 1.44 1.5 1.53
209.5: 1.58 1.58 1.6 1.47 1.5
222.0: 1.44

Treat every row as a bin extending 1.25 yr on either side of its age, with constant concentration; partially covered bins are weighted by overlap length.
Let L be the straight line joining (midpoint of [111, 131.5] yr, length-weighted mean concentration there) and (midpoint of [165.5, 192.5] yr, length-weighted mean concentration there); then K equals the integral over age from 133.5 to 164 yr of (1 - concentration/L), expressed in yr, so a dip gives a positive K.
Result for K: 2.8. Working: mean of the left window 0.853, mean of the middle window 0.989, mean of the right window 1.33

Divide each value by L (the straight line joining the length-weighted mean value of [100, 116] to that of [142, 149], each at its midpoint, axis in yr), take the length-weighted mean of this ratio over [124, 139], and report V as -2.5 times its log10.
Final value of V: 0.296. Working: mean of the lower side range 1.06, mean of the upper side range 0.898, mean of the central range 0.73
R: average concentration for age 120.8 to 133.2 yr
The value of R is 0.747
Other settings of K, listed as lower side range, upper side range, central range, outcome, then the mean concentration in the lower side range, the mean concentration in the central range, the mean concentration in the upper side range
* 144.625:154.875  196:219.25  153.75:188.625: -3.3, 0.998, 1.29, 1.51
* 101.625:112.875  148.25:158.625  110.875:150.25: 8.9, 1.07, 0.839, 1.09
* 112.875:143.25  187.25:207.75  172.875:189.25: -0.9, 0.809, 1.33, 1.41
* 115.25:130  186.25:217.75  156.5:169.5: -1.4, 0.828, 1.27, 1.45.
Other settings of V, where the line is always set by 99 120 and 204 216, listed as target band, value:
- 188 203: 0.075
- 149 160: 0.142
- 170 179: 0.014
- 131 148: 0.440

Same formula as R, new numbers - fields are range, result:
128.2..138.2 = 0.72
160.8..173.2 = 1.31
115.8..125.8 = 0.863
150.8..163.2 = 1.17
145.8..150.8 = 0.961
